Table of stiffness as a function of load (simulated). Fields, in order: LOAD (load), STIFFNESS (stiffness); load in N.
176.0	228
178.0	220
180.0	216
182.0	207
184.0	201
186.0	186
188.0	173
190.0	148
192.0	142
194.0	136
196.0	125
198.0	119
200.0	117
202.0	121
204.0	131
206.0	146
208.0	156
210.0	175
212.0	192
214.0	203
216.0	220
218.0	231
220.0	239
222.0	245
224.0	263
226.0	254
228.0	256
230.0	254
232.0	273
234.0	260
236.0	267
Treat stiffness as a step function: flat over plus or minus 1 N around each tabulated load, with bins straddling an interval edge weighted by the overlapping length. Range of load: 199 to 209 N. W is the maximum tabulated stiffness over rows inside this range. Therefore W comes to 156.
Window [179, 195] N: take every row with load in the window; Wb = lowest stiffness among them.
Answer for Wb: 136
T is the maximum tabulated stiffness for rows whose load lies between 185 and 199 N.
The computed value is 186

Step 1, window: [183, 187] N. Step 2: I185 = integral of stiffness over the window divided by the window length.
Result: 194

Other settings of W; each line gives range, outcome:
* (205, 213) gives 192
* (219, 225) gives 263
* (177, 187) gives 220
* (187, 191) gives 173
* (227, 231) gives 256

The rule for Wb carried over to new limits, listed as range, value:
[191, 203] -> 117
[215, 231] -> 220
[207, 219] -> 156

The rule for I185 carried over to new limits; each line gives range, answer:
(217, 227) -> 246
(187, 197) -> 145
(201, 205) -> 126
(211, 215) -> 198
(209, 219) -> 204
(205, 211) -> 159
